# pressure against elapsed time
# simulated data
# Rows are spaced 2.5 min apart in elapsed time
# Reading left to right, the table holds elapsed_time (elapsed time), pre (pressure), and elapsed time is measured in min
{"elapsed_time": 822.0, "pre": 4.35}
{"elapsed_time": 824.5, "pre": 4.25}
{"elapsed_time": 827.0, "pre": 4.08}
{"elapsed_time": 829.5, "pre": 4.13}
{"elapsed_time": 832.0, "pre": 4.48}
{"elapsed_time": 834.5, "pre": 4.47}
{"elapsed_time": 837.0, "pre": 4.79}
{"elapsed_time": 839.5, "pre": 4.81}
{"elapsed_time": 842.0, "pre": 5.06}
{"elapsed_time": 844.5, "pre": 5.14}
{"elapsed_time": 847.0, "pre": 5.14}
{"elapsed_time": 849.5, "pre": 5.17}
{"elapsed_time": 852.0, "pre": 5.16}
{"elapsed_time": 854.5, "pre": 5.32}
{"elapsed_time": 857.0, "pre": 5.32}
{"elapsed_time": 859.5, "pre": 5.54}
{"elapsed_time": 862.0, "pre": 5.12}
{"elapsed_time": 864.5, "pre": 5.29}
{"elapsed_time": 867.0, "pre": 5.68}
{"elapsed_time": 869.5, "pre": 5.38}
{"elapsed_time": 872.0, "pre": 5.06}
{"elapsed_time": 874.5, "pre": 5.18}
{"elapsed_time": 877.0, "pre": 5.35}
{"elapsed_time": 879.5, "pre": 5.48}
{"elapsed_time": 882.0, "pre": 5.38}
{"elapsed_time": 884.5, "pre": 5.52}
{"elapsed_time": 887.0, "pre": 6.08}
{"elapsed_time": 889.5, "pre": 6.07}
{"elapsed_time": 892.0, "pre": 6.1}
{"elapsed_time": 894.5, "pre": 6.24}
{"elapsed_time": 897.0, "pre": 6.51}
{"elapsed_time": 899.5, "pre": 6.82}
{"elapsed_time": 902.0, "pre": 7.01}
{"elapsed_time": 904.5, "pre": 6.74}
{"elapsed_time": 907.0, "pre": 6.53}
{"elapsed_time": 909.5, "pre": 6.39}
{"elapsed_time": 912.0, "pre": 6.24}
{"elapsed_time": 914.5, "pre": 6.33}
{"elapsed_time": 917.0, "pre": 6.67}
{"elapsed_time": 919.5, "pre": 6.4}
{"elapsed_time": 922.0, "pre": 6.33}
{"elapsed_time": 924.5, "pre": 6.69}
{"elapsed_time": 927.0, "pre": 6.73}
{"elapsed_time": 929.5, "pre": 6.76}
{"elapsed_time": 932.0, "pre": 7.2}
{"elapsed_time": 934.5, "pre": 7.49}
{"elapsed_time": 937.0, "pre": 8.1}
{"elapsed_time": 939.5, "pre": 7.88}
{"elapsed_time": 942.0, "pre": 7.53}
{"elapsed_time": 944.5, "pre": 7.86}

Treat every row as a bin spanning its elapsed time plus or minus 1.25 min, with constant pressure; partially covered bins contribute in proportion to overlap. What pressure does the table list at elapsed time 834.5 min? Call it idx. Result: 4.47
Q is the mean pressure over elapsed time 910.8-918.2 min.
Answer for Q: 6.41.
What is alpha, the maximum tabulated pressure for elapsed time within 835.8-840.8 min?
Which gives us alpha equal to 4.81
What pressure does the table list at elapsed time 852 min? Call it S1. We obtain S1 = 5.16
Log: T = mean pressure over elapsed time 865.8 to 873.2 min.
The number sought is 5.37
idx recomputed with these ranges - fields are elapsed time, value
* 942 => 7.53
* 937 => 8.1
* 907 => 6.53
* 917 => 6.67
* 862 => 5.12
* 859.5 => 5.54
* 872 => 5.06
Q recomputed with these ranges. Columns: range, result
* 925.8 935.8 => 7.05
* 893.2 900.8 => 6.52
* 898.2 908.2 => 6.77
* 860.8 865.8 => 5.21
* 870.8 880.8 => 5.27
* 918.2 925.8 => 6.48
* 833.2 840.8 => 4.69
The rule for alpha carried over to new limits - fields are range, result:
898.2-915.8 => 7.01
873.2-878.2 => 5.35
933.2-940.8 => 8.1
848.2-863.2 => 5.54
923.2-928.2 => 6.73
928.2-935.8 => 7.49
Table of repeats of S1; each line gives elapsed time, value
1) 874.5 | 5.18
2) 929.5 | 6.76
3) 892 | 6.1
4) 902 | 7.01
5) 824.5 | 4.25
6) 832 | 4.48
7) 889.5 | 6.07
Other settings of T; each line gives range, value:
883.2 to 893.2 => 5.94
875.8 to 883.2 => 5.4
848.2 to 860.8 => 5.3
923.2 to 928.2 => 6.71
